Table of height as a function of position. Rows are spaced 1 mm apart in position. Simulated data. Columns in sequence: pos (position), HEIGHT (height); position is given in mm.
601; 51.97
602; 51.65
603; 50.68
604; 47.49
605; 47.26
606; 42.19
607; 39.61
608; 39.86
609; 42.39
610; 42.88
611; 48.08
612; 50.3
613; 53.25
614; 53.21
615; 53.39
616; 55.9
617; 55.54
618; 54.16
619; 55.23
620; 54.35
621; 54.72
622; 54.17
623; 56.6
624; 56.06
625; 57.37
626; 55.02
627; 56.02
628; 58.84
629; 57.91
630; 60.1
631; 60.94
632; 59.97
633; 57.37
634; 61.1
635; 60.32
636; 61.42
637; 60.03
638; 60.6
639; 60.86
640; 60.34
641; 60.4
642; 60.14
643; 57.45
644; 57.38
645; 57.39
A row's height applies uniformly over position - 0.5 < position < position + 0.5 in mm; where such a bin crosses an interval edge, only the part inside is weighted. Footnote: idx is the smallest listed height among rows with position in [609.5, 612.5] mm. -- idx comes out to 42.88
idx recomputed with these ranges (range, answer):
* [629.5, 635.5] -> 57.37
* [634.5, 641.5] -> 60.03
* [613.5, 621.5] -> 53.21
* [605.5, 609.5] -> 39.61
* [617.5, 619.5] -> 54.16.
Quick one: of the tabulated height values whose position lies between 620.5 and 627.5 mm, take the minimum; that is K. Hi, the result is 54.17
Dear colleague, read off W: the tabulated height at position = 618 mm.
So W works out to 54.16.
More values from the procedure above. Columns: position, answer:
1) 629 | 57.91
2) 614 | 53.21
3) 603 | 50.68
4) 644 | 57.38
